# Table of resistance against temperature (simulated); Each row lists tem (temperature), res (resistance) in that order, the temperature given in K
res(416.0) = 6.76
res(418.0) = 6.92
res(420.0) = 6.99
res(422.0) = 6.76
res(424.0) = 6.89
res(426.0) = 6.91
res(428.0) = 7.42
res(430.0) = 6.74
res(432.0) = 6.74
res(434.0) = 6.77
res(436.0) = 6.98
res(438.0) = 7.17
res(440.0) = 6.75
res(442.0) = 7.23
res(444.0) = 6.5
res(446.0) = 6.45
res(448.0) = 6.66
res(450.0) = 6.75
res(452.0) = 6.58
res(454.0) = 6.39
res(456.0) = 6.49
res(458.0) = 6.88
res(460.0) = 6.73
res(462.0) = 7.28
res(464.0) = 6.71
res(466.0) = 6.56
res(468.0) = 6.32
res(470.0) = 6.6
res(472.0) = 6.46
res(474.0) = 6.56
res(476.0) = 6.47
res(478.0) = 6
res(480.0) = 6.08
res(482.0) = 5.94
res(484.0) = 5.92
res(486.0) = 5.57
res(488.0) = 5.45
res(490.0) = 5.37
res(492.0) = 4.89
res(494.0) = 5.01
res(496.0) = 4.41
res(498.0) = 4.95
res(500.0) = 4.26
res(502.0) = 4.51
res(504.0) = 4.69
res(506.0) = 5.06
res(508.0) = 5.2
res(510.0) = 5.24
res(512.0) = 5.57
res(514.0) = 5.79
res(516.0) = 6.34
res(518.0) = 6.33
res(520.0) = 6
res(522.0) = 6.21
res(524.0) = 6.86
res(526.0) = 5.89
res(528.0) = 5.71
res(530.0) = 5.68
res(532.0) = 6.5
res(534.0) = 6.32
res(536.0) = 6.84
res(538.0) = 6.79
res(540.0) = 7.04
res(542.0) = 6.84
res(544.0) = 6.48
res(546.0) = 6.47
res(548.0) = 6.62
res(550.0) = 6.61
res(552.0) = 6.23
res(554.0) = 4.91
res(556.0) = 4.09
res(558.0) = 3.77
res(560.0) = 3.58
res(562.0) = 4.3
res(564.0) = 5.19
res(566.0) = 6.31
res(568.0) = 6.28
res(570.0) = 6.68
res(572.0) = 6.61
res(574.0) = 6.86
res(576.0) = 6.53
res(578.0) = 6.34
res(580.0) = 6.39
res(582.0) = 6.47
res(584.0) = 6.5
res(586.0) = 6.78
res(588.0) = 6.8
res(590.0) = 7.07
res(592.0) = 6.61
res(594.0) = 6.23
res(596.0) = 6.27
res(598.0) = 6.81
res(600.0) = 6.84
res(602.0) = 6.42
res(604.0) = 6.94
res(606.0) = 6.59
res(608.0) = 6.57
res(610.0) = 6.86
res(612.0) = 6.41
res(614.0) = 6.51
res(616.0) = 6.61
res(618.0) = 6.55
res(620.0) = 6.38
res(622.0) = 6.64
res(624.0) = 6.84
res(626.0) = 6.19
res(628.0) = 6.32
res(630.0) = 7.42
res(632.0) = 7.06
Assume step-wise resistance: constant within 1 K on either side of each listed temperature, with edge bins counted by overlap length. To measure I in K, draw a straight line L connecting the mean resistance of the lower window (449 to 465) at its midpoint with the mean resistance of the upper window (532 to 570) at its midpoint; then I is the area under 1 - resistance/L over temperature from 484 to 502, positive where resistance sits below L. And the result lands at 3.9 K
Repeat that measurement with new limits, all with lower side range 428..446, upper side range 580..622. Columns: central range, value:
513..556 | 2.9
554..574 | 4.2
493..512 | 5.4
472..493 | 2.9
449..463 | 0.2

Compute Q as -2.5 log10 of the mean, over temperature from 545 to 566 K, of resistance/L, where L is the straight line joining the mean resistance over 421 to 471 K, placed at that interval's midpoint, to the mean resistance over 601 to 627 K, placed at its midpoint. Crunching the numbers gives 0.26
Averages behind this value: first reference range 6.77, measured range 5.23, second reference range 6.58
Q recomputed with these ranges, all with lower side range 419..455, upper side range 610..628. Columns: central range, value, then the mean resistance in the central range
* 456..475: 0.02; 6.67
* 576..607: -0.01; 6.6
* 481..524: 0.24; 5.4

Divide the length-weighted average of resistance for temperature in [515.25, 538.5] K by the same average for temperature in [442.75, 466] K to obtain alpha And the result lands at 0.94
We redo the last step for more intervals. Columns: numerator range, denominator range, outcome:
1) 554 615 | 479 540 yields 1.09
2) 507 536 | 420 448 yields 0.87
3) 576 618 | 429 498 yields 1.04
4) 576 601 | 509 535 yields 1.09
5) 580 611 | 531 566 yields 1.14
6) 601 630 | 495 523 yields 1.24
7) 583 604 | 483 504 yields 1.32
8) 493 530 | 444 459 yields 0.83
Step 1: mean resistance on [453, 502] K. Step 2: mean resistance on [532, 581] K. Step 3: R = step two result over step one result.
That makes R 1.01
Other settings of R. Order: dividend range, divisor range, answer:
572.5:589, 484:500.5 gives 1.30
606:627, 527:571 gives 1.12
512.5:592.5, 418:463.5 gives 0.90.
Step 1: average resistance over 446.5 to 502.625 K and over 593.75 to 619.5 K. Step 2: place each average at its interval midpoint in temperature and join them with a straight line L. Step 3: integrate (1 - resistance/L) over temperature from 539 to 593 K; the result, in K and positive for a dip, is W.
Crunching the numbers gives 2.7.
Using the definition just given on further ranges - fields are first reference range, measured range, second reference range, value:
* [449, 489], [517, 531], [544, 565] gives -1.11 K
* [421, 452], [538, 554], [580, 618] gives 0.42 K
